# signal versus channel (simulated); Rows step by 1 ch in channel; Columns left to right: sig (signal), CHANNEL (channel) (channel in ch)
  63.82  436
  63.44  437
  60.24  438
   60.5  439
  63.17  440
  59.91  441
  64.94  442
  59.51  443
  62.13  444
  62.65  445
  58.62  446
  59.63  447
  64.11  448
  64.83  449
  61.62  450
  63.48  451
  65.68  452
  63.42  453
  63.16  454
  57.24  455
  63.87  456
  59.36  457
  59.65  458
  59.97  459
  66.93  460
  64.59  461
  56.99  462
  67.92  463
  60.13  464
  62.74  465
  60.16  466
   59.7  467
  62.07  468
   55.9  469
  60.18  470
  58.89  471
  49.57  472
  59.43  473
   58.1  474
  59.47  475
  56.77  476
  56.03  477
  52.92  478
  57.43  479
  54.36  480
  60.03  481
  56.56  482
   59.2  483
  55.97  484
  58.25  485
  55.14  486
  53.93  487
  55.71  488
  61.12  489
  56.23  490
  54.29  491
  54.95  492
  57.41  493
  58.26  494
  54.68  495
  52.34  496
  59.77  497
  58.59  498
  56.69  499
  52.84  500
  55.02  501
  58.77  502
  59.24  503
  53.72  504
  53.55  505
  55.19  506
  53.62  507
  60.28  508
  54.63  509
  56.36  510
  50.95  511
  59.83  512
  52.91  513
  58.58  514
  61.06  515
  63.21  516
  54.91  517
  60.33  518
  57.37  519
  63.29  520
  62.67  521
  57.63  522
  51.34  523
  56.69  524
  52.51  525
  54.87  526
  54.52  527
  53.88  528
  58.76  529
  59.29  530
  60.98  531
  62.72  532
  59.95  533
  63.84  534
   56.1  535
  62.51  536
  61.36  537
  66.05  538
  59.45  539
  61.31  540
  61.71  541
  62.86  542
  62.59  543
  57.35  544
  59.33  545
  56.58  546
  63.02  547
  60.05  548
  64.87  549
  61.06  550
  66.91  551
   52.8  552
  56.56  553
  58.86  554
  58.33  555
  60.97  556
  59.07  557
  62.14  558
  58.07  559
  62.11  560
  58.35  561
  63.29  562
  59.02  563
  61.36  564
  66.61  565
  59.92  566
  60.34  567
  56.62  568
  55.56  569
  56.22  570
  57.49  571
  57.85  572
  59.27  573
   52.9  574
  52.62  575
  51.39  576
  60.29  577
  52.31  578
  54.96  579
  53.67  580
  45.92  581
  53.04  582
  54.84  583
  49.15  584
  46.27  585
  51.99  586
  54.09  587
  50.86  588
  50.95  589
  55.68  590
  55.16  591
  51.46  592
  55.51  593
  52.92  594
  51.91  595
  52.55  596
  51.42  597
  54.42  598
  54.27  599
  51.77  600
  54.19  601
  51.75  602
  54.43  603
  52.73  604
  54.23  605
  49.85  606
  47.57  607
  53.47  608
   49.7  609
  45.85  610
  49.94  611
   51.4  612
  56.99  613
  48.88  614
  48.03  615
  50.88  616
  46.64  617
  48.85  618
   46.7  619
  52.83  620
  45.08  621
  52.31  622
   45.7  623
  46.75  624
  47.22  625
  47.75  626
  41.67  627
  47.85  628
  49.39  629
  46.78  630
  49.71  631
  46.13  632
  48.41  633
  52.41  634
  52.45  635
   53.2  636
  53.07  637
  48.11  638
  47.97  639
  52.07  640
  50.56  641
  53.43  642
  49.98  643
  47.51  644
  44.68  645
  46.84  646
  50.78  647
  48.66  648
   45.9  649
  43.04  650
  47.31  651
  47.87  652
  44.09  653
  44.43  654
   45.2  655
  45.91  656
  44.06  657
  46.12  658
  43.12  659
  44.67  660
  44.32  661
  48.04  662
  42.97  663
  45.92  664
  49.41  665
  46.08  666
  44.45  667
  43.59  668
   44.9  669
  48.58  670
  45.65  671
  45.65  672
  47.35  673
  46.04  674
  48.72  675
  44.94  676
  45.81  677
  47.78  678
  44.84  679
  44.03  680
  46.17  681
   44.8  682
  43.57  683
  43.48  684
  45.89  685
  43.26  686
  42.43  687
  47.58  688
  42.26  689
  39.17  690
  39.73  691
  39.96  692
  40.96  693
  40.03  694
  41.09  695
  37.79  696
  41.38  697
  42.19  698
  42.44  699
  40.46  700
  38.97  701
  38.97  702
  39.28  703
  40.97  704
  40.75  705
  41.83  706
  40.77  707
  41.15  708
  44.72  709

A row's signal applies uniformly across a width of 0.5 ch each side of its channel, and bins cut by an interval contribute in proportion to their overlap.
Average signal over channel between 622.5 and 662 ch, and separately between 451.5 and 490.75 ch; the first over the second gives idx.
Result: 0.8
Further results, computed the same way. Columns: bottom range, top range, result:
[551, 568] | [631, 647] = 0.83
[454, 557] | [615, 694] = 0.80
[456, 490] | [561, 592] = 0.94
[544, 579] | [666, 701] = 0.74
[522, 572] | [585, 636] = 0.85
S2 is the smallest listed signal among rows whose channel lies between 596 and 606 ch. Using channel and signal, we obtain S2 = 49.85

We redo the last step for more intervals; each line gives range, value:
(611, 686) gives 41.67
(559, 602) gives 45.92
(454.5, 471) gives 55.9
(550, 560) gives 52.8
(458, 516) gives 49.57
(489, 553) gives 50.95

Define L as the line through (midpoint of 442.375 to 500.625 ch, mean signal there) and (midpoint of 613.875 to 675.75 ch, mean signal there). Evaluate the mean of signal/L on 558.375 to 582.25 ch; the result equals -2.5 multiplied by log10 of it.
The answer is -0.09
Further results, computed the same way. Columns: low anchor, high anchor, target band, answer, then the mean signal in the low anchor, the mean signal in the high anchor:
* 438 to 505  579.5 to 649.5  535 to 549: -0.12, 59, 50.4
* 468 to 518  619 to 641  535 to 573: -0.13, 56.7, 48.9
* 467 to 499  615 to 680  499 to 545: -0.07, 56.9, 47.3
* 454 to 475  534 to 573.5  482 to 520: 0.06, 60.2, 60.1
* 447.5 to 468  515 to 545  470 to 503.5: 0.08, 62.3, 59.3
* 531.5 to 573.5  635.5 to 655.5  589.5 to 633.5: 0.05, 60.2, 48.2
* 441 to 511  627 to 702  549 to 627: -0.06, 58.6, 45.7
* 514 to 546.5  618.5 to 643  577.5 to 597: 0.03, 59.3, 49.1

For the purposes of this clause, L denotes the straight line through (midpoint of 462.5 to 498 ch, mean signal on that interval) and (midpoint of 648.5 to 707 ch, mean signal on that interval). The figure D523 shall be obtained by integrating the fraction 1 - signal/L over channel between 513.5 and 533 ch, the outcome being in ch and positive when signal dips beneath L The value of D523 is -1.27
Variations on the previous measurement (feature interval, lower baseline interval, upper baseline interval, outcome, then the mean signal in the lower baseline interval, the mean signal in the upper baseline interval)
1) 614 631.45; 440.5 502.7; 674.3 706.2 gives -0.1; 59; 42.6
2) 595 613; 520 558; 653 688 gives 0.2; 59.5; 45.4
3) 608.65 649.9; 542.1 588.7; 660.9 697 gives 0.9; 57.3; 44.3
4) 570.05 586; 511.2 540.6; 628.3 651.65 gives 0.3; 58.8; 49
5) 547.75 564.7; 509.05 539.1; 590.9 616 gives -1.4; 58.4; 51.9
